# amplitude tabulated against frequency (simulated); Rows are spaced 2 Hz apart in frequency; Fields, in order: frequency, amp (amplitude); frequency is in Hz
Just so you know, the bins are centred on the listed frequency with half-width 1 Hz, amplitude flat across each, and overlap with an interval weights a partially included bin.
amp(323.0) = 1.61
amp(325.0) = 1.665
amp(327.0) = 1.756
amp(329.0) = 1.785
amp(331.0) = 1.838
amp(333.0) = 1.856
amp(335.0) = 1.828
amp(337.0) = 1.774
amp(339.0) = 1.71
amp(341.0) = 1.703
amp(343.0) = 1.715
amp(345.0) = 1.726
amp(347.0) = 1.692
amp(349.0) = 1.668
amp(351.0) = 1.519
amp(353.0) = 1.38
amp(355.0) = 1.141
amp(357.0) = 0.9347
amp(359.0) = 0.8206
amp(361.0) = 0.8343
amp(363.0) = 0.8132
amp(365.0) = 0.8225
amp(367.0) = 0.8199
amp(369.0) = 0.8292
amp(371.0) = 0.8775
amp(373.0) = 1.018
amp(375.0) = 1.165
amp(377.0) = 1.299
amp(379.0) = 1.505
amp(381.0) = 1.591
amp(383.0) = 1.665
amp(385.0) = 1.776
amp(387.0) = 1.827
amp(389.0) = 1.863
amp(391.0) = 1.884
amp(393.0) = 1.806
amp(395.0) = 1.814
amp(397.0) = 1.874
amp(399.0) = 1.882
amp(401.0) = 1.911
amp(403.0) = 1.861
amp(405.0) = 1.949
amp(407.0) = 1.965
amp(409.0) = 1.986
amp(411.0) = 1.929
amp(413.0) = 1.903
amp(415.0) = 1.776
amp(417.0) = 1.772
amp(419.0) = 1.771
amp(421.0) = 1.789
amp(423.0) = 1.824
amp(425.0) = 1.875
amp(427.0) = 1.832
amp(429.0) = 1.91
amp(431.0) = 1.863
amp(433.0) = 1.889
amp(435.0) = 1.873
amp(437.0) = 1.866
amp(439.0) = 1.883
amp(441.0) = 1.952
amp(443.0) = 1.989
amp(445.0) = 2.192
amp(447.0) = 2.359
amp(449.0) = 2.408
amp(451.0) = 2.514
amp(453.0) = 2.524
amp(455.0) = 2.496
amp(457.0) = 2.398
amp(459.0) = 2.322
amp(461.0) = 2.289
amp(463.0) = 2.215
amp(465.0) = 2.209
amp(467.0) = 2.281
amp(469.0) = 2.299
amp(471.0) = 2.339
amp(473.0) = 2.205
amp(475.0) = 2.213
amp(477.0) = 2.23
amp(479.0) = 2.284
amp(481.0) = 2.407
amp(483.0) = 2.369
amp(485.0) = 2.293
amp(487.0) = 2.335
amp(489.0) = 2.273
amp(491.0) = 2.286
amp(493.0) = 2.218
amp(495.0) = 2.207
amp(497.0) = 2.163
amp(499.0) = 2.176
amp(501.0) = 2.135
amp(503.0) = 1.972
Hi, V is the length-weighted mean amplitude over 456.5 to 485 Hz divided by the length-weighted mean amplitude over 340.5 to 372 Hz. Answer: 1.91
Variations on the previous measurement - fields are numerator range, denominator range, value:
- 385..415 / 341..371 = 1.57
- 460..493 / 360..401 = 1.62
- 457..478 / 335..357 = 1.43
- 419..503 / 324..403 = 1.44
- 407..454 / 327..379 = 1.47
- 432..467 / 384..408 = 1.18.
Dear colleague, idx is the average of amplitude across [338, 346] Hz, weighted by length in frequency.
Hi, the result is 1.71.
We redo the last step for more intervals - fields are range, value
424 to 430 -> 1.87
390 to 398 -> 1.84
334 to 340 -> 1.77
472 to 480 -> 2.23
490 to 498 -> 2.22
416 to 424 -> 1.79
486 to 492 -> 2.3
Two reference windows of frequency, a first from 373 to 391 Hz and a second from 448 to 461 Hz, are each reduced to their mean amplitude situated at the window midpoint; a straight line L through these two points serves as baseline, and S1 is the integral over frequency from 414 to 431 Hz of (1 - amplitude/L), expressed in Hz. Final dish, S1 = 1.9 Hz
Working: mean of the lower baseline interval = 1.57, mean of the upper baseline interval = 2.43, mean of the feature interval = 1.82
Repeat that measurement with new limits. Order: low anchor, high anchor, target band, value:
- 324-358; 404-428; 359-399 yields 8.8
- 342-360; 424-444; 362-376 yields 5.6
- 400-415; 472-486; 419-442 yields 1.9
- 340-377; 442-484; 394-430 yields -2.2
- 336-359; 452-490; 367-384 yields 4.8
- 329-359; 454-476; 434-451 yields 0.6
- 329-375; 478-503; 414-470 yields -4.3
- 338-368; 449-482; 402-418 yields -0.7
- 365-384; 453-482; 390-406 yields -4.5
